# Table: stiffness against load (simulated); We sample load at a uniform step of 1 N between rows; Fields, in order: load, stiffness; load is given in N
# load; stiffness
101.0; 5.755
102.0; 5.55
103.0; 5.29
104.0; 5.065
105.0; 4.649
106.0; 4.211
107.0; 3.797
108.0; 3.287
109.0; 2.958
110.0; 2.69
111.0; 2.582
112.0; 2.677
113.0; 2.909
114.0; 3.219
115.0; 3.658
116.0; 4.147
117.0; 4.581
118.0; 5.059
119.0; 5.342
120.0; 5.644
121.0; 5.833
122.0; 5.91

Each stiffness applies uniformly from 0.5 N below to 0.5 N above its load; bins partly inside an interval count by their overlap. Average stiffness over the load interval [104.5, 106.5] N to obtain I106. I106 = 4.43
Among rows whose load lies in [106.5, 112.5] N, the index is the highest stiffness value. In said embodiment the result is 3.797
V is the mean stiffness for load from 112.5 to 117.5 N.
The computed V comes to 3.7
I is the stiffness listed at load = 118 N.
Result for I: 5.059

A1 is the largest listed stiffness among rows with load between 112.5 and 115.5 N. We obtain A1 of 3.658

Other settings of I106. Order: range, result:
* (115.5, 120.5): 4.95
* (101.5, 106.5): 4.95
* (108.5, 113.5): 2.76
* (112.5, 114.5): 3.06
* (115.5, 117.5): 4.36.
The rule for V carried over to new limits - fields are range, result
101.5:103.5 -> 5.42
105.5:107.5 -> 4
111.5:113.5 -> 2.79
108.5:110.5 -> 2.82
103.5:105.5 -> 4.86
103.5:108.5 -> 4.2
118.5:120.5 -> 5.49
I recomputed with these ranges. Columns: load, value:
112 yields 2.677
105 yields 4.649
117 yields 4.581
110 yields 2.69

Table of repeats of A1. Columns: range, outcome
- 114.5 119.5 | 5.342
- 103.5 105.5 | 5.065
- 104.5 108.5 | 4.649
